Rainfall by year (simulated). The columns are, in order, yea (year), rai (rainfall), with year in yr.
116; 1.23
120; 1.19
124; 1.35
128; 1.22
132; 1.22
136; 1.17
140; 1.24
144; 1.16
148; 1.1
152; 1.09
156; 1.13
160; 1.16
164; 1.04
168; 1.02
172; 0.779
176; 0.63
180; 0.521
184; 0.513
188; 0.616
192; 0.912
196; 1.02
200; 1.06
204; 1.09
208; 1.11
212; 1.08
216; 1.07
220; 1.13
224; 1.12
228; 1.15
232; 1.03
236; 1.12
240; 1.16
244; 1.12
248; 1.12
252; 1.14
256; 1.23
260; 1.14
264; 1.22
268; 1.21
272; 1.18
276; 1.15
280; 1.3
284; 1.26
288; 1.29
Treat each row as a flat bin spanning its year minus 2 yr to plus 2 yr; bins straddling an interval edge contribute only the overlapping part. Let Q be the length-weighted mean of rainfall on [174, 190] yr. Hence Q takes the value 0.57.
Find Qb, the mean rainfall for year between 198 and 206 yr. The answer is 1.08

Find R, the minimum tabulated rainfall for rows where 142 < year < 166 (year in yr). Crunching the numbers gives 1.04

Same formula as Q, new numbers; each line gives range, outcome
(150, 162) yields 1.13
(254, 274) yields 1.2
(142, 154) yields 1.12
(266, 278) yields 1.18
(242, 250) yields 1.12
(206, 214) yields 1.1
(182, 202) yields 0.824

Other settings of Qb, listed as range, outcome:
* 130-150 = 1.18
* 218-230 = 1.13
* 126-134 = 1.22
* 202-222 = 1.1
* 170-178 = 0.705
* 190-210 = 1.04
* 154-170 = 1.09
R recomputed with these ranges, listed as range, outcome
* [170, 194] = 0.513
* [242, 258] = 1.12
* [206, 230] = 1.07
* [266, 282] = 1.15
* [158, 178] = 0.63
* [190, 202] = 0.912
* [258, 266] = 1.14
